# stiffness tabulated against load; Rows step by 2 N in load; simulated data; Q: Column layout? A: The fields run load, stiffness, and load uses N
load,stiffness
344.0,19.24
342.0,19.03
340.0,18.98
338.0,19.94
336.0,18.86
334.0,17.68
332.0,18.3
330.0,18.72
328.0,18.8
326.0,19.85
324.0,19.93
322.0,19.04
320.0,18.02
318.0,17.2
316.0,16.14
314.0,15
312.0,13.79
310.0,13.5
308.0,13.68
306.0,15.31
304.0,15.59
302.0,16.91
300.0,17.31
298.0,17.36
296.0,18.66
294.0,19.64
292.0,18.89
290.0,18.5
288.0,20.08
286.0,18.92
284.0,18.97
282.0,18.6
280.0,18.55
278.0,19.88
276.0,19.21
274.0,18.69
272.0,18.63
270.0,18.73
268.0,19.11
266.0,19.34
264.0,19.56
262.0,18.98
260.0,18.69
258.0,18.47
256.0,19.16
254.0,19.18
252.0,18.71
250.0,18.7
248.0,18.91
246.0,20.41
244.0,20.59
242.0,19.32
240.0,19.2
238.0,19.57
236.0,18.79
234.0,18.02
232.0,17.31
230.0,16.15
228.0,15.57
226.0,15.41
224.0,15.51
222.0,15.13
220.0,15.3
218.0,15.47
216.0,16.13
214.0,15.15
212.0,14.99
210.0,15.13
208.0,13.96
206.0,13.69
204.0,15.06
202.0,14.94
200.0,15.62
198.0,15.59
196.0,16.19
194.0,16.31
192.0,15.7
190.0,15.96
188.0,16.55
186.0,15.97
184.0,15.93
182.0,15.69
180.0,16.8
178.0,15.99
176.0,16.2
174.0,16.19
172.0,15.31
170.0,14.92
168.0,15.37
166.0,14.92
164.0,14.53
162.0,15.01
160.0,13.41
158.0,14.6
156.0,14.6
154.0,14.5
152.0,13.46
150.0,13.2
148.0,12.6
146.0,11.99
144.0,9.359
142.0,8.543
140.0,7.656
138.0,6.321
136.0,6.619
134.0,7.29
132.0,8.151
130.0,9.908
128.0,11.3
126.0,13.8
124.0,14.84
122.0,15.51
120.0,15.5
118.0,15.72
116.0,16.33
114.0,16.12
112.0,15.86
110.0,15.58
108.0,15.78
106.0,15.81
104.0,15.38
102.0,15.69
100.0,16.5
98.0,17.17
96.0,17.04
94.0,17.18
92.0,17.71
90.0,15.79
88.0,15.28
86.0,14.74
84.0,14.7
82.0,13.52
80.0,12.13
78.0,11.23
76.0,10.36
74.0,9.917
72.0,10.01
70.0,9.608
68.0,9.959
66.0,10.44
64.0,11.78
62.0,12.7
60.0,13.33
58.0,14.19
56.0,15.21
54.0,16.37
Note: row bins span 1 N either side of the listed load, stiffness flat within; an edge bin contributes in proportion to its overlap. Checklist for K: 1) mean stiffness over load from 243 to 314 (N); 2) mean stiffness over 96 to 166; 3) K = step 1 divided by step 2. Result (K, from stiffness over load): 1.37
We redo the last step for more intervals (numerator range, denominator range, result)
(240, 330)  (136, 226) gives 1.27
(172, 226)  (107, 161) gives 1.24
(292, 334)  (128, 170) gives 1.47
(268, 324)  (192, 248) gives 1.07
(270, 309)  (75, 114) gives 1.19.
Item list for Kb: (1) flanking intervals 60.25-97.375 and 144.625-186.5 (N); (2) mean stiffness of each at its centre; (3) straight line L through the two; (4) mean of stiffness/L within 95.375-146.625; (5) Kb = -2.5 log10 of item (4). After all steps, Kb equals 0.061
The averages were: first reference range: 13.1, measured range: 13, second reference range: 14.8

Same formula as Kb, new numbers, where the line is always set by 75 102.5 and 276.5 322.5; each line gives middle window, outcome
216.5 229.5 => 0.07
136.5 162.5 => 0.31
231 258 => -0.14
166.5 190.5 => 0.01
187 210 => 0.05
